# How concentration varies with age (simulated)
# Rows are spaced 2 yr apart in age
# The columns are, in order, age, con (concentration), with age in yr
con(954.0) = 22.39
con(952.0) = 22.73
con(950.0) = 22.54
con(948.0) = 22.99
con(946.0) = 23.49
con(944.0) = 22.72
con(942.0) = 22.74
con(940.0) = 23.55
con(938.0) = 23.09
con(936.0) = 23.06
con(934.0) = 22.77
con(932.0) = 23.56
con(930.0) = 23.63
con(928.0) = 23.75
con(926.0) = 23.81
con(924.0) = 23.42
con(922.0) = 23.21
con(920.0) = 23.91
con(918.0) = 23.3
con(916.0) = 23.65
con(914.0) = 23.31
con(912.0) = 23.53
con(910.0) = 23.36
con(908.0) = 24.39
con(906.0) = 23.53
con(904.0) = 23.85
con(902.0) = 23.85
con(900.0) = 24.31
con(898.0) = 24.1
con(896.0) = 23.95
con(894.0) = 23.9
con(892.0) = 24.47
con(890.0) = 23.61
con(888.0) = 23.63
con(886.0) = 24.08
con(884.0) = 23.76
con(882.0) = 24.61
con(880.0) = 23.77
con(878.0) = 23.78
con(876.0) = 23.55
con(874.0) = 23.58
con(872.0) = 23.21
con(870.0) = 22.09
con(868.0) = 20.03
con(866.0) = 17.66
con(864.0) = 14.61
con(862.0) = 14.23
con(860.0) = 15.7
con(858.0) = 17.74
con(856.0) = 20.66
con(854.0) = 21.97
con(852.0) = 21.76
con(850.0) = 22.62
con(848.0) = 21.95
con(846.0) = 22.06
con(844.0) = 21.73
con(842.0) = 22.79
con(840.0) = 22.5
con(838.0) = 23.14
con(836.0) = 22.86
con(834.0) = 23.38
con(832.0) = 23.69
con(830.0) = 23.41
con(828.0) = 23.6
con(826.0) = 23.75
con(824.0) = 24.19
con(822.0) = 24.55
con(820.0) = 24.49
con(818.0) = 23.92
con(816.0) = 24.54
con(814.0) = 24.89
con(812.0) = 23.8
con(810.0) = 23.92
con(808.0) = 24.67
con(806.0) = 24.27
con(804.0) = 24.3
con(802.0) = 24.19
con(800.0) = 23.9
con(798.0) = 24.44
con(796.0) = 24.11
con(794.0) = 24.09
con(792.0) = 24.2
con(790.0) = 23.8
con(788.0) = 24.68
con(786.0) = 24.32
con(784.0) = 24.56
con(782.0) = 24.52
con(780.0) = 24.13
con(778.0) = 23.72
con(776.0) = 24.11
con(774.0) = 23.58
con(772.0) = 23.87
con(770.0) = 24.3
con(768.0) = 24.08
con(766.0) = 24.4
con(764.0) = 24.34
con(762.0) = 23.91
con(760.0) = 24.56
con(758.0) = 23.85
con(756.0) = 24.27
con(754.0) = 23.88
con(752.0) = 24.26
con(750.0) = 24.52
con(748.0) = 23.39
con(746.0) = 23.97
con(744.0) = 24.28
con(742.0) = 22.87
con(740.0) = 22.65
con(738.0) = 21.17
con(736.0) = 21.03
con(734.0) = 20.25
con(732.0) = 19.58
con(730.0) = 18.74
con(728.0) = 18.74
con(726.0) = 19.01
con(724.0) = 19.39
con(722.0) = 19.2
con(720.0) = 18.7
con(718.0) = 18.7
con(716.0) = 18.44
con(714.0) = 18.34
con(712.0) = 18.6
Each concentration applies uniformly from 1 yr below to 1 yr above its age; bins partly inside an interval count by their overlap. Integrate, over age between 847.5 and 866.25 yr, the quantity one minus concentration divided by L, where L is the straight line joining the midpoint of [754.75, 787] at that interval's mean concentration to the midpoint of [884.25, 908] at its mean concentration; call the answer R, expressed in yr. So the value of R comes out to 4.0 yr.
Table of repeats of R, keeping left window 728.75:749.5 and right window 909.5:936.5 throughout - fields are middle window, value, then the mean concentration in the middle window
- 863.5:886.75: 0.85 yr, 22.2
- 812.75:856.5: -0.92 yr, 23.1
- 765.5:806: -3.51 yr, 24.2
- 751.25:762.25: -1.08 yr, 24.1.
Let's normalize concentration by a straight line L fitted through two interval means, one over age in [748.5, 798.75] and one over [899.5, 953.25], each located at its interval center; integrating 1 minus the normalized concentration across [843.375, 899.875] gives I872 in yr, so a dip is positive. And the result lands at 4.5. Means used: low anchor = 24.2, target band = 21.8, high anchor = 23.4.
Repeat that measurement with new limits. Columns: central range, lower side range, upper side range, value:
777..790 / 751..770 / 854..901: -0.3 yr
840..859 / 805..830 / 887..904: 2.0 yr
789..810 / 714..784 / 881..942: -1.3 yr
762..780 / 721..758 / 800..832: -1.0 yr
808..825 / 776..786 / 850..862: -1.8 yr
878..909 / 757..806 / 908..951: -0.6 yr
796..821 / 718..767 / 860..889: -2.9 yr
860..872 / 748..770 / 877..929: 3.0 yr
